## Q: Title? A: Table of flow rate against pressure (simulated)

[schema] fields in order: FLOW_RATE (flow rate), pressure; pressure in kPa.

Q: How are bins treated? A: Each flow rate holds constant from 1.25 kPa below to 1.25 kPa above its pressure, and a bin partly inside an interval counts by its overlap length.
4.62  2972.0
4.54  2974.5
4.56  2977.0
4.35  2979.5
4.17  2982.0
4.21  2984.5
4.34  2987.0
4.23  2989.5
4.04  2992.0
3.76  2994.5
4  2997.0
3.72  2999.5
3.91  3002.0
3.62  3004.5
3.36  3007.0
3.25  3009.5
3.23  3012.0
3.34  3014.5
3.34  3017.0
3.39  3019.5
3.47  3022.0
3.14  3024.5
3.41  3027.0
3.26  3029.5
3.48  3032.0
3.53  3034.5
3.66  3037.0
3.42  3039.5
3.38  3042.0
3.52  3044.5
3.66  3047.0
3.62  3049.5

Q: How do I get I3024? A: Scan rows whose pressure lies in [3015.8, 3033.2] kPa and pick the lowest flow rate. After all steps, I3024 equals 3.14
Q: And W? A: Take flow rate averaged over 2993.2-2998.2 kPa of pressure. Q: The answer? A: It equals 3.88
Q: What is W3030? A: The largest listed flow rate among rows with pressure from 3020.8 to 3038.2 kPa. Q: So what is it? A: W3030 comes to 3.66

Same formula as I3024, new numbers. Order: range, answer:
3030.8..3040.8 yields 3.42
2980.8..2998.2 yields 3.76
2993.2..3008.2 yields 3.36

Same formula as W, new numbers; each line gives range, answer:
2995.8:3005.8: 3.81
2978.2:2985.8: 4.25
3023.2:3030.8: 3.27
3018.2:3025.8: 3.33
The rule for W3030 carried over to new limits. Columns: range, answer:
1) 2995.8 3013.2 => 4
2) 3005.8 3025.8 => 3.47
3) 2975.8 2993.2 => 4.56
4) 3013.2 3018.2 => 3.34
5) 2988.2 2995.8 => 4.23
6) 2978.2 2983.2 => 4.35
